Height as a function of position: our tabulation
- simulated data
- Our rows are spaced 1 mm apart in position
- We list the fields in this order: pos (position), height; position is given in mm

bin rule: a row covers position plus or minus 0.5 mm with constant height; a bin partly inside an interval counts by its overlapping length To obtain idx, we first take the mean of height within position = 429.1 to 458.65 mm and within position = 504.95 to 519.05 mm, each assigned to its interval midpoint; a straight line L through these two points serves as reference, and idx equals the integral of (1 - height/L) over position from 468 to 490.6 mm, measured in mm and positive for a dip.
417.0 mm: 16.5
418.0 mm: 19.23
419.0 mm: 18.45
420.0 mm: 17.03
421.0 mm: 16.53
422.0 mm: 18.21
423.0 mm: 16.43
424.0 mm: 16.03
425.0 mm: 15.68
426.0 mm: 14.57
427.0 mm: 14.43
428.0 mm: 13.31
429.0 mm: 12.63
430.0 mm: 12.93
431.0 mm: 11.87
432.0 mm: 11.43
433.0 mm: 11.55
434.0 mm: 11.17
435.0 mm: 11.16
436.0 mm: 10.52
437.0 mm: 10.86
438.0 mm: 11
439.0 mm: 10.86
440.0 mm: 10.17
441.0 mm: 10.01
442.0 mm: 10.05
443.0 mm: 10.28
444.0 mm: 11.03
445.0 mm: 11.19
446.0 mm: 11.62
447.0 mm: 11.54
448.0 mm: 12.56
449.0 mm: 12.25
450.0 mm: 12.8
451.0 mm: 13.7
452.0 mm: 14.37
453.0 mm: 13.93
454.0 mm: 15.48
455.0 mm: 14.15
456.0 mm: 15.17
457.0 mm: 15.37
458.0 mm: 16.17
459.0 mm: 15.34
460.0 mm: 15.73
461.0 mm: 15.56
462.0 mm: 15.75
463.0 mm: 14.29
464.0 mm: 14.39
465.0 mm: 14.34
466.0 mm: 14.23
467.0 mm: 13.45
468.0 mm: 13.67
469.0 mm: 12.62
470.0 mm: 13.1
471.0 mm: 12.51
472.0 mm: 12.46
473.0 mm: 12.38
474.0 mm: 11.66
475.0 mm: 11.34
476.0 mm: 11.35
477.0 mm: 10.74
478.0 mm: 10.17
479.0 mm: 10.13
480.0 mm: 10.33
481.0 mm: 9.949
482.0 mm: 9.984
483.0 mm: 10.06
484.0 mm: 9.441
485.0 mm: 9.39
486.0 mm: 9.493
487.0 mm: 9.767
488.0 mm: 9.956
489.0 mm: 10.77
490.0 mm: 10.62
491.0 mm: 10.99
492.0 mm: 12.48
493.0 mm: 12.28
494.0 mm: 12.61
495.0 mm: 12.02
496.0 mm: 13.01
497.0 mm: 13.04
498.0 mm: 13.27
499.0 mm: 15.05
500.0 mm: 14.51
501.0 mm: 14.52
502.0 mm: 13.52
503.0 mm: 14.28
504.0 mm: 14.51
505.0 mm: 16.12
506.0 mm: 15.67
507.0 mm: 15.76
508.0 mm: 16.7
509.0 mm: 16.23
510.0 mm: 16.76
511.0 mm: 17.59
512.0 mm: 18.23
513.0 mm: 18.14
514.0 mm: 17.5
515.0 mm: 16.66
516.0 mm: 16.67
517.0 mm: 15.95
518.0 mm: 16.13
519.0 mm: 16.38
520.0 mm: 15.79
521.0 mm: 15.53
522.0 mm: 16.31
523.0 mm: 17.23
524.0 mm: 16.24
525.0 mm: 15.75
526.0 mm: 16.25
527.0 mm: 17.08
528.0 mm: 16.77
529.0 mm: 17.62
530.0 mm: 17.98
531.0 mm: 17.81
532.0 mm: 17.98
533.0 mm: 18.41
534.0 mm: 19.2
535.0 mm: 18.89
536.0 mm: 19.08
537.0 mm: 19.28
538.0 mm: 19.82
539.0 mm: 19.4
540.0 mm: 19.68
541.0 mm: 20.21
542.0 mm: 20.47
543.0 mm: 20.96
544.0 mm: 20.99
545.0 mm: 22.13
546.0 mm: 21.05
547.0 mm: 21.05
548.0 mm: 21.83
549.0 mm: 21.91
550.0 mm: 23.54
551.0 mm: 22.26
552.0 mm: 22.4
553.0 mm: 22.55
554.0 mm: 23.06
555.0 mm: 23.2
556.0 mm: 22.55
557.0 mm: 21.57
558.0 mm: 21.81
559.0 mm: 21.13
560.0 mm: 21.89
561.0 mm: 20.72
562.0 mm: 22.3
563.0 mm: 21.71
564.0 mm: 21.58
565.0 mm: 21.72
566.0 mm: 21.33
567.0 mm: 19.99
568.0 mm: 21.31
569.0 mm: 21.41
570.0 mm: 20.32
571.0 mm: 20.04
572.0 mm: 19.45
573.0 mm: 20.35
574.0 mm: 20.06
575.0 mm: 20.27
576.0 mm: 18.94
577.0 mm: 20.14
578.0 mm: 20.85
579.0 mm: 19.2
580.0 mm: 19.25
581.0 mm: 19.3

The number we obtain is 5.7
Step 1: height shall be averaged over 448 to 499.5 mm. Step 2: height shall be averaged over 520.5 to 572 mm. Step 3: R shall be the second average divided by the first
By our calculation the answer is 1.6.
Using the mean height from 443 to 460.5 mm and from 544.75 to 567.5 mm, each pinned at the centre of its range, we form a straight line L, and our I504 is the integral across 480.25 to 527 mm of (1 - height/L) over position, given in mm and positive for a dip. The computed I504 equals 9.72 mm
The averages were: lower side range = 13.6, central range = 14.1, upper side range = 21.9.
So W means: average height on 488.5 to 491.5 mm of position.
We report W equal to 10.8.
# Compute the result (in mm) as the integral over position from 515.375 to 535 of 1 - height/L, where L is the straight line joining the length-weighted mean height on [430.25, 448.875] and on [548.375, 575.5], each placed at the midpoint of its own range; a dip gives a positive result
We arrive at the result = 1.5 mm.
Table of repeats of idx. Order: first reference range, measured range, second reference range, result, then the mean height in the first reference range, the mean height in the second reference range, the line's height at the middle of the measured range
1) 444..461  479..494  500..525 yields 4.6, 13.8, 16.1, 15.1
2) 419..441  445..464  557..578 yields 0.7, 13.3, 20.8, 14.6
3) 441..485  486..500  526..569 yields 3.2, 12.6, 20.6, 15.5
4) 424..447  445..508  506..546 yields 6.8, 11.8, 17.8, 14.6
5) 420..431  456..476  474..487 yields -4.1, 15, 10.2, 11.5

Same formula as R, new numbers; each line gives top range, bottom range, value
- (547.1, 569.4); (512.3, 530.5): 1.31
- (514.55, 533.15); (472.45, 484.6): 1.57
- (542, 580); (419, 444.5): 1.65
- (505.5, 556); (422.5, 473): 1.43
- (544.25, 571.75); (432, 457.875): 1.78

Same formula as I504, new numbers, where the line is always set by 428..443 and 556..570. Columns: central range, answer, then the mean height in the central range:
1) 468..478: 1.5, 12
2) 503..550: 1.3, 18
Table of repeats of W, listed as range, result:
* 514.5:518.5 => 16.4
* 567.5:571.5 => 20.8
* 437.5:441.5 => 10.5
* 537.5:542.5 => 19.9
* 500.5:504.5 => 14.2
